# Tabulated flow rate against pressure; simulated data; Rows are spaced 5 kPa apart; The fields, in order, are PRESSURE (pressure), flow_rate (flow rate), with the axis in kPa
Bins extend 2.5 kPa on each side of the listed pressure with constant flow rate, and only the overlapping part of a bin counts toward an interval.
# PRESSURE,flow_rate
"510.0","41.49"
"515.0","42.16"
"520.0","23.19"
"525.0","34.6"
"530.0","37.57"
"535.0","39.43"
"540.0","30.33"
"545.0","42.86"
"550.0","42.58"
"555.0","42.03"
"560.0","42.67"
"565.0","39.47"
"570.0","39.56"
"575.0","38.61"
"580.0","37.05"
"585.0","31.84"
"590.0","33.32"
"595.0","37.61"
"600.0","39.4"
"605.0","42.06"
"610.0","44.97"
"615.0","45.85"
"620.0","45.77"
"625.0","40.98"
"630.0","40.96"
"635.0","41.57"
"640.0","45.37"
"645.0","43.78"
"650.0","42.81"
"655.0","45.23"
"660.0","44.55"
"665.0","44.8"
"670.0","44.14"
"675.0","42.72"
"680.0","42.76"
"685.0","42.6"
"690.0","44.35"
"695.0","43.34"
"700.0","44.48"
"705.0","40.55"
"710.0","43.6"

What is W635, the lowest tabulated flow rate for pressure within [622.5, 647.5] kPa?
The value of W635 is 40.96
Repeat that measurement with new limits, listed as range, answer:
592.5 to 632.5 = 37.61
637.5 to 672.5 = 42.81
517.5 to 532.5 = 23.19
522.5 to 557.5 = 30.33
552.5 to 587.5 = 31.84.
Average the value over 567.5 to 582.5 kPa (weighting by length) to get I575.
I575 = 38.4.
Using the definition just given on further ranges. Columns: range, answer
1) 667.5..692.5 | 43.3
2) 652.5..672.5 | 44.7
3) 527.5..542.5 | 35.8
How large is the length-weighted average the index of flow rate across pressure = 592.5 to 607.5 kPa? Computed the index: 39.7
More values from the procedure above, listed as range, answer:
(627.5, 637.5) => 41.3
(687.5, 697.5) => 43.8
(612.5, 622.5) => 45.8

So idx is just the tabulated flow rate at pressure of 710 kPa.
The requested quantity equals 43.6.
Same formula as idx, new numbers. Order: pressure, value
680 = 42.76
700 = 44.48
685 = 42.6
